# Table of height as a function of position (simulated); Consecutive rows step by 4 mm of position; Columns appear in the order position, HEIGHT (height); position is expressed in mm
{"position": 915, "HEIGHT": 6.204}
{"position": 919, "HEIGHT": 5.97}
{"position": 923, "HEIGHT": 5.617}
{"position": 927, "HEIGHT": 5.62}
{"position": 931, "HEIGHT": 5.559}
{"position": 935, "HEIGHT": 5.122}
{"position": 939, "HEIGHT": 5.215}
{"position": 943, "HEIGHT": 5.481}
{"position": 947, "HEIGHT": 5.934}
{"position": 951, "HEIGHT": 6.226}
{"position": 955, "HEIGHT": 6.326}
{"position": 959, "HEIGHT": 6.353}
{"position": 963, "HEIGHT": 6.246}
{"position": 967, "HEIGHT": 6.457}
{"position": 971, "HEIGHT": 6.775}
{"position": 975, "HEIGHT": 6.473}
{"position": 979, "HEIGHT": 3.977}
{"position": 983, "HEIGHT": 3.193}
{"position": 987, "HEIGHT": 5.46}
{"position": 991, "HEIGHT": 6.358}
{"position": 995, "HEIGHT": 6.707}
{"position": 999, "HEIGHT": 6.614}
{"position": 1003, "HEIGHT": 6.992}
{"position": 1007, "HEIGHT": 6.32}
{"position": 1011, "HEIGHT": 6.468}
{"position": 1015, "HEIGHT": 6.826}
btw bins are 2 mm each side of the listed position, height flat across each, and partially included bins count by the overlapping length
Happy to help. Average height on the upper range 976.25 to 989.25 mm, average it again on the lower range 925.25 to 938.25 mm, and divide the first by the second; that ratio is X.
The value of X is 0.81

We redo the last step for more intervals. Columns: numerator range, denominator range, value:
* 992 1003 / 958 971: 1.04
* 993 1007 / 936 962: 1.14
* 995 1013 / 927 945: 1.23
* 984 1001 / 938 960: 1.03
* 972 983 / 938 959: 0.84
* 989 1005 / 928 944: 1.25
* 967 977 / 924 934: 1.19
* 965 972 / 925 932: 1.18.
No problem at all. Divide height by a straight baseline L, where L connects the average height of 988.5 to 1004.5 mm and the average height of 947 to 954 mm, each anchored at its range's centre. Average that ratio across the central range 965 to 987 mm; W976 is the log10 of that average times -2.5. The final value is 0.19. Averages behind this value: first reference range 6.16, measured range 5.38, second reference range 6.62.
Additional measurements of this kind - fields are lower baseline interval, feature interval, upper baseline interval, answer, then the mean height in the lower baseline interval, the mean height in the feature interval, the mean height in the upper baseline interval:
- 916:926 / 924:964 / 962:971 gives 0.064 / 5.82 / 5.79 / 6.46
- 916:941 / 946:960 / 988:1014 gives -0.060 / 5.54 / 6.22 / 6.54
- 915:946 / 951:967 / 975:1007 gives -0.124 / 5.57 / 6.32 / 5.71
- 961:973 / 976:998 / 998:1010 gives 0.240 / 6.49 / 5.27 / 6.63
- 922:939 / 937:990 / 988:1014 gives 0.041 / 5.44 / 5.71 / 6.54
